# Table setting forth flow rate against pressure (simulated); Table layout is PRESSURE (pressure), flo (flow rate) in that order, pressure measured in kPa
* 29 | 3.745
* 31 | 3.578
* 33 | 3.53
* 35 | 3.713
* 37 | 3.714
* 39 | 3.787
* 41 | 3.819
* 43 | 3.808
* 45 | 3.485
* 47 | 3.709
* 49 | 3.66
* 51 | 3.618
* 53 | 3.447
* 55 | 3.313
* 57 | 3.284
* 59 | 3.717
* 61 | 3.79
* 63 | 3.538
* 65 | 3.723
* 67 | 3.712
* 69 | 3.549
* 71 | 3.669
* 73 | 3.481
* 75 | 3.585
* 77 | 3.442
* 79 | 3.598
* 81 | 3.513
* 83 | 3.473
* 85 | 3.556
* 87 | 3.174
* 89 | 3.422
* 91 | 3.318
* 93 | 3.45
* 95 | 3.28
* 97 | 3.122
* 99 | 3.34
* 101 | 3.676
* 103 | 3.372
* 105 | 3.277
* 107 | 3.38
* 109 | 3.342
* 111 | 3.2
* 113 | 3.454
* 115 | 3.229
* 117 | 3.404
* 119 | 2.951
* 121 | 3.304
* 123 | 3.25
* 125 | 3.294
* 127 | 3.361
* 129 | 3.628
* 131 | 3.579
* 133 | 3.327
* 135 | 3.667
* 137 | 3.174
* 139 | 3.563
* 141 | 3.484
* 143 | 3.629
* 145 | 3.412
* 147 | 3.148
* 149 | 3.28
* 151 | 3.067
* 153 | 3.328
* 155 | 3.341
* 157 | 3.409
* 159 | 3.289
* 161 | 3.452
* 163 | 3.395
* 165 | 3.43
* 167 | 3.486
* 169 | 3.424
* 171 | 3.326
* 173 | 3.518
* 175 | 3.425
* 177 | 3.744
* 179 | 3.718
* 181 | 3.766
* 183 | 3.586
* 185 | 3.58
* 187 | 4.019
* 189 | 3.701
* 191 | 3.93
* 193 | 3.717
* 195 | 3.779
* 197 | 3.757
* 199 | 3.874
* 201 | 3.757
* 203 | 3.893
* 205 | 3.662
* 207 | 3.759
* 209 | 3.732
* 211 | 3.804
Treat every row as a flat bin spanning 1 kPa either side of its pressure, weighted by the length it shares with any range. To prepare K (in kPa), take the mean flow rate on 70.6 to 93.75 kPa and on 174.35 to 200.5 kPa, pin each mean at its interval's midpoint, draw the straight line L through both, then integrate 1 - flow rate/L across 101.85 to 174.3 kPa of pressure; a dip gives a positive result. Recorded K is 5.0 kPa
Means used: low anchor 3.47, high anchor 3.74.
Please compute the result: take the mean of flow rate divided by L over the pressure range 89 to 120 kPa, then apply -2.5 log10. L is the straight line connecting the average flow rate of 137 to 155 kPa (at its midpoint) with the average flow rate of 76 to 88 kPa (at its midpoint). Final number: 0.03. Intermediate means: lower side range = 3.46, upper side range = 3.35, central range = 3.32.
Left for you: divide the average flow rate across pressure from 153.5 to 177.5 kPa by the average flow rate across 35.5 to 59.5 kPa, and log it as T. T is 0.9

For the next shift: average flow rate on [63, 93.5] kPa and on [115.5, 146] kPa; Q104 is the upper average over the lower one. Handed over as 1.0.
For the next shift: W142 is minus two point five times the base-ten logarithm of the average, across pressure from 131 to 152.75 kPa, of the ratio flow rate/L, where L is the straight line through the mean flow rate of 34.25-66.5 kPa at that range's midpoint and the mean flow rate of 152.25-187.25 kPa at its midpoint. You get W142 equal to 0.05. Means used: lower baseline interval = 3.63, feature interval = 3.38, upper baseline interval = 3.5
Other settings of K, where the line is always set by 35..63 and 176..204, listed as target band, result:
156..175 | 1.69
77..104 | 1.92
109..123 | 1.64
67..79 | 0.29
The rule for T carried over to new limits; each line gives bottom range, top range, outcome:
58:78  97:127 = 0.92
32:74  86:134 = 0.92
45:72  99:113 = 0.94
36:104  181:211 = 1.07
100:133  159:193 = 1.07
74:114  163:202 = 1.07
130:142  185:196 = 1.10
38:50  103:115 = 0.90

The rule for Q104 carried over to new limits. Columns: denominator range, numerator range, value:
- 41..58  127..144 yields 0.98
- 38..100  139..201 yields 1.00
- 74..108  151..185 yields 1.02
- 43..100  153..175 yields 0.97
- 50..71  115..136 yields 0.94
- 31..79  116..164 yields 0.93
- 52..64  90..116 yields 0.95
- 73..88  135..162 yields 0.97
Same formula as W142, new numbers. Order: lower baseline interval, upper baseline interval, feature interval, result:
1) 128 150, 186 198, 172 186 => 0.031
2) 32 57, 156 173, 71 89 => 0.022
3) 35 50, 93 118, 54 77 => 0.001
